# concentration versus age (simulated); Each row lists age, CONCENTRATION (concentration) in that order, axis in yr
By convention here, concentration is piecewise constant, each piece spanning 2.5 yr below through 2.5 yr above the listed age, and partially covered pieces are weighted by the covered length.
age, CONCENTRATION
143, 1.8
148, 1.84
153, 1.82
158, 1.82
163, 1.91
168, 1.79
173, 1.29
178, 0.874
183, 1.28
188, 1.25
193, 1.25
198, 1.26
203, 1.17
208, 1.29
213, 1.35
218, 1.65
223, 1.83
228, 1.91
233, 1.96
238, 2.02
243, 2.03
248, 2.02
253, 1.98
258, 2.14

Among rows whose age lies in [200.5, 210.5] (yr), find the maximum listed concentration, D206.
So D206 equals 1.29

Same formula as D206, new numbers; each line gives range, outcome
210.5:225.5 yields 1.83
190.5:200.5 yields 1.26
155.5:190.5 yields 1.91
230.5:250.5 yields 2.03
